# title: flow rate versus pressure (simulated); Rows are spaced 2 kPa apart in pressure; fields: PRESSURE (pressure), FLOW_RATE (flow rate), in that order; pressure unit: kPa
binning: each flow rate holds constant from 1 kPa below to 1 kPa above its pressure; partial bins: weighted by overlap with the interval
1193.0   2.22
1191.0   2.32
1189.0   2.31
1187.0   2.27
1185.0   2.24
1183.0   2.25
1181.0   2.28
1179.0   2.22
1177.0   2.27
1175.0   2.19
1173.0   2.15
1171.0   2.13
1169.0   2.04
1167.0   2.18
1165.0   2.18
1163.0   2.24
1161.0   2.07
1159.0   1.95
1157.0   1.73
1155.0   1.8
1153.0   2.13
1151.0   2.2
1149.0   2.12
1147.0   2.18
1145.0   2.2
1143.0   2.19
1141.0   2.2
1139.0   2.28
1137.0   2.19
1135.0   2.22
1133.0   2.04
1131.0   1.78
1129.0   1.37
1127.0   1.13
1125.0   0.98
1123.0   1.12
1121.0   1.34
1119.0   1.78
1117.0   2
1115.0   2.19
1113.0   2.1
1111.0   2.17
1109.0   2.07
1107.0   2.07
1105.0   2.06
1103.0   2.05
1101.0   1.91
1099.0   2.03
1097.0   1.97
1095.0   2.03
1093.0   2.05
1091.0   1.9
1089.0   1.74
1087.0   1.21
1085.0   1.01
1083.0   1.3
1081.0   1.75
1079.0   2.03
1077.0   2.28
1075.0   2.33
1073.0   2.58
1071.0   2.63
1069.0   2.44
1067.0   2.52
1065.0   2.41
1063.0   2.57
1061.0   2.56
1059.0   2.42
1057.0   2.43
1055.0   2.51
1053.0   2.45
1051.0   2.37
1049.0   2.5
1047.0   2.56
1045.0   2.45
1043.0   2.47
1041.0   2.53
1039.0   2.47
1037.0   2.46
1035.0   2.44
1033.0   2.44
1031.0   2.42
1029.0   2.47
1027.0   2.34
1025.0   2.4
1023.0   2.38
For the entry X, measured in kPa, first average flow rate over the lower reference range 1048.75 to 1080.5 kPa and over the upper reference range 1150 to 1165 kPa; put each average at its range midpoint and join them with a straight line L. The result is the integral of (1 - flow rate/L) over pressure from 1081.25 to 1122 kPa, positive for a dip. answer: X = 7.5 kPa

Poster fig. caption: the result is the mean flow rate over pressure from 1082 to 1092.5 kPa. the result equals 1.46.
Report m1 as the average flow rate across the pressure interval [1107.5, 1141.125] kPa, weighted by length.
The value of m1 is 1.82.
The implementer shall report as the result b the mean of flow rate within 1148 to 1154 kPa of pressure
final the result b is 2.15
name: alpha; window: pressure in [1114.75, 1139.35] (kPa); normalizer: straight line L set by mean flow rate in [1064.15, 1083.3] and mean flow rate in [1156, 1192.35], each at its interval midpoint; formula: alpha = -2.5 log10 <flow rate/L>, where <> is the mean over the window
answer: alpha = 0.29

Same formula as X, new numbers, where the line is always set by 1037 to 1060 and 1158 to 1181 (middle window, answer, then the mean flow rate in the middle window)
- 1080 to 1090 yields 4.09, 1.4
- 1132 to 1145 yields 0.27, 2.19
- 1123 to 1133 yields 3.95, 1.37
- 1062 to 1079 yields -0.23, 2.44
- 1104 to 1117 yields 1.16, 2.1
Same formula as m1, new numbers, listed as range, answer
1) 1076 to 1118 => 1.9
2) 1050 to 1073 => 2.49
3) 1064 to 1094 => 2.01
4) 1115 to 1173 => 1.93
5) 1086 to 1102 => 1.85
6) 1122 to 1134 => 1.4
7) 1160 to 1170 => 2.14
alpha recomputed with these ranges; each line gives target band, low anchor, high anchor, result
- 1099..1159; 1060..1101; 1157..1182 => 0.101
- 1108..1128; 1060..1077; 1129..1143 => 0.283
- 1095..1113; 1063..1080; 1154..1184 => 0.134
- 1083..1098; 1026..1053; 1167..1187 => 0.372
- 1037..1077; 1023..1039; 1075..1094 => -0.192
